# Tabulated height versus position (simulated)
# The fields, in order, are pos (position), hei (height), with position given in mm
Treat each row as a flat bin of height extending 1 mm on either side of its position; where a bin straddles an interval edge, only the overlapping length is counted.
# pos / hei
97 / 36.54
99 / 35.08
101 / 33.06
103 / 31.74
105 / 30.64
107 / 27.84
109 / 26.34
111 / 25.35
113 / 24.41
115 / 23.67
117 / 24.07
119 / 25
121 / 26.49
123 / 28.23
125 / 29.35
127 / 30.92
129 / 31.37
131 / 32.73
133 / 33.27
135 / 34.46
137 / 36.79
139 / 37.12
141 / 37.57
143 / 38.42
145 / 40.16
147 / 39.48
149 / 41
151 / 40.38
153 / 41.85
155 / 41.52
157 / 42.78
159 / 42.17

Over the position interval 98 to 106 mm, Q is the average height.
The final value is 32.6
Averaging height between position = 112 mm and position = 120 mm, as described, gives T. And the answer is 24.3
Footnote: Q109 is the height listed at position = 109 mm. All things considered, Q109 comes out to 26.34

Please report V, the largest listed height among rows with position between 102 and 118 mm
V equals 31.74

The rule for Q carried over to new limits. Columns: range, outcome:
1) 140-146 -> 38.7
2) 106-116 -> 25.5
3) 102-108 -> 30.1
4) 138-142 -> 37.3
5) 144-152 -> 40.3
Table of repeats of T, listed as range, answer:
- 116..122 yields 25.2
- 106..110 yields 27.1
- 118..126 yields 27.3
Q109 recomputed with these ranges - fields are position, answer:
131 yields 32.73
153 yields 41.85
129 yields 31.37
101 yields 33.06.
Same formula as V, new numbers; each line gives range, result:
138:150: 41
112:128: 30.92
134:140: 37.12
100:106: 33.06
